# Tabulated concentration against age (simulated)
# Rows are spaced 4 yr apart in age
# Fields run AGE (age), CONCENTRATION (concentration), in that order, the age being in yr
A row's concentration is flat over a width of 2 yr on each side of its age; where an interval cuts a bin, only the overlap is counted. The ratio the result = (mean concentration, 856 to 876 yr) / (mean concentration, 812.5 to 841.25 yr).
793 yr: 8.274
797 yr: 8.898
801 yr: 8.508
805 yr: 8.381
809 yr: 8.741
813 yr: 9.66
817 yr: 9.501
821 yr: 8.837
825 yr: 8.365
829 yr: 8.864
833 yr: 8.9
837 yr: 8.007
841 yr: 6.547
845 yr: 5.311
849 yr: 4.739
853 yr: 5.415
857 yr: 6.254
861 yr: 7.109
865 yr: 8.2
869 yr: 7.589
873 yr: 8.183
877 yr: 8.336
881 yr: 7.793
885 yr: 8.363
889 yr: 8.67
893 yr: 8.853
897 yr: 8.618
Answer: 0.9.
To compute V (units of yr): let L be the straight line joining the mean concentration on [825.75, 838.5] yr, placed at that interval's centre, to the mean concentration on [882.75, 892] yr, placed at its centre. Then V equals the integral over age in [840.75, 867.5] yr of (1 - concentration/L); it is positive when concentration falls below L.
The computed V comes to 7.30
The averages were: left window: 8.59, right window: 8.53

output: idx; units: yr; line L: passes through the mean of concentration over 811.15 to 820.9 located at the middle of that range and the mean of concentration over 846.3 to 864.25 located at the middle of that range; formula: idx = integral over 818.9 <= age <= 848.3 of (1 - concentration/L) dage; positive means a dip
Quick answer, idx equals 0.9 yr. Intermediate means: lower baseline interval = 9.43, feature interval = 7.7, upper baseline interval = 6.02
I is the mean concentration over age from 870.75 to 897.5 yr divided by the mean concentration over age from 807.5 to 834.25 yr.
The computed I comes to 0.93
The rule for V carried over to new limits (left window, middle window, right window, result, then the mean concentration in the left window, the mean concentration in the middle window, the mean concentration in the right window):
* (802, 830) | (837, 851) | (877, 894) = 4.52 yr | 8.89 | 5.89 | 8.38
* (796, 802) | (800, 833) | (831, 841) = -1.85 yr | 8.7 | 8.87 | 8.07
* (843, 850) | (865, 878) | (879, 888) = -1.65 yr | 5.07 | 8.04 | 8.14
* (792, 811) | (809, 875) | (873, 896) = 6.71 yr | 8.58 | 7.63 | 8.39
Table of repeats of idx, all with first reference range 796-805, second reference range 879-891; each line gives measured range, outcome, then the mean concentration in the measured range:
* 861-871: 0.7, 7.74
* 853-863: 2.3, 6.43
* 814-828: -0.7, 8.95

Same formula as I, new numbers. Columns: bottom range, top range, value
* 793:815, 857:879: 0.88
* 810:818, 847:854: 0.53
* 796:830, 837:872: 0.74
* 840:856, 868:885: 1.47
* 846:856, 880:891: 1.59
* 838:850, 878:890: 1.42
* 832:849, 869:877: 1.19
